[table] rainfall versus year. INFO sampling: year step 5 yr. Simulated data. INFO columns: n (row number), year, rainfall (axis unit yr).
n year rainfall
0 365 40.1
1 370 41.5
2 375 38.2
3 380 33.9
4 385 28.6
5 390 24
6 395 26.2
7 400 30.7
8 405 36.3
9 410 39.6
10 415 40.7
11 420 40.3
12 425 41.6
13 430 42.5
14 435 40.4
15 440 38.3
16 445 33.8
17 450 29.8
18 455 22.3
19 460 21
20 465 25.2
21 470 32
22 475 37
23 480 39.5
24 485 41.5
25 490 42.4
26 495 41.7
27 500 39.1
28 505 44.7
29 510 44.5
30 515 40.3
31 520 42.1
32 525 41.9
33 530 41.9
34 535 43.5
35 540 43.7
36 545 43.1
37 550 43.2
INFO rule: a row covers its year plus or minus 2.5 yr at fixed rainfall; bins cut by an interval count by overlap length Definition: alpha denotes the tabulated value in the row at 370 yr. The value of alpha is 41.5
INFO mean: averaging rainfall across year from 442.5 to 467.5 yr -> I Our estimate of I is 26.4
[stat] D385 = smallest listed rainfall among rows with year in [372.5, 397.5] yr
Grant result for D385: 24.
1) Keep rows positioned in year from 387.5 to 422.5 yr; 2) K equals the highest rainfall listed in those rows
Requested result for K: 40.7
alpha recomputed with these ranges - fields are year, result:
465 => 25.2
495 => 41.7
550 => 43.2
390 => 24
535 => 43.5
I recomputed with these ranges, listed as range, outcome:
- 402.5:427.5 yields 39.7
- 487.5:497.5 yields 42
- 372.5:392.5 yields 31.2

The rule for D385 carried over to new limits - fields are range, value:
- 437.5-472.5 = 21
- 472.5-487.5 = 37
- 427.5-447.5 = 33.8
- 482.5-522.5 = 39.1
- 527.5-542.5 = 41.9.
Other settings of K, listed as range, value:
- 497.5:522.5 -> 44.7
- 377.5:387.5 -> 33.9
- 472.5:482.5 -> 39.5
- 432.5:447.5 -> 40.4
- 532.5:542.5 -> 43.7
